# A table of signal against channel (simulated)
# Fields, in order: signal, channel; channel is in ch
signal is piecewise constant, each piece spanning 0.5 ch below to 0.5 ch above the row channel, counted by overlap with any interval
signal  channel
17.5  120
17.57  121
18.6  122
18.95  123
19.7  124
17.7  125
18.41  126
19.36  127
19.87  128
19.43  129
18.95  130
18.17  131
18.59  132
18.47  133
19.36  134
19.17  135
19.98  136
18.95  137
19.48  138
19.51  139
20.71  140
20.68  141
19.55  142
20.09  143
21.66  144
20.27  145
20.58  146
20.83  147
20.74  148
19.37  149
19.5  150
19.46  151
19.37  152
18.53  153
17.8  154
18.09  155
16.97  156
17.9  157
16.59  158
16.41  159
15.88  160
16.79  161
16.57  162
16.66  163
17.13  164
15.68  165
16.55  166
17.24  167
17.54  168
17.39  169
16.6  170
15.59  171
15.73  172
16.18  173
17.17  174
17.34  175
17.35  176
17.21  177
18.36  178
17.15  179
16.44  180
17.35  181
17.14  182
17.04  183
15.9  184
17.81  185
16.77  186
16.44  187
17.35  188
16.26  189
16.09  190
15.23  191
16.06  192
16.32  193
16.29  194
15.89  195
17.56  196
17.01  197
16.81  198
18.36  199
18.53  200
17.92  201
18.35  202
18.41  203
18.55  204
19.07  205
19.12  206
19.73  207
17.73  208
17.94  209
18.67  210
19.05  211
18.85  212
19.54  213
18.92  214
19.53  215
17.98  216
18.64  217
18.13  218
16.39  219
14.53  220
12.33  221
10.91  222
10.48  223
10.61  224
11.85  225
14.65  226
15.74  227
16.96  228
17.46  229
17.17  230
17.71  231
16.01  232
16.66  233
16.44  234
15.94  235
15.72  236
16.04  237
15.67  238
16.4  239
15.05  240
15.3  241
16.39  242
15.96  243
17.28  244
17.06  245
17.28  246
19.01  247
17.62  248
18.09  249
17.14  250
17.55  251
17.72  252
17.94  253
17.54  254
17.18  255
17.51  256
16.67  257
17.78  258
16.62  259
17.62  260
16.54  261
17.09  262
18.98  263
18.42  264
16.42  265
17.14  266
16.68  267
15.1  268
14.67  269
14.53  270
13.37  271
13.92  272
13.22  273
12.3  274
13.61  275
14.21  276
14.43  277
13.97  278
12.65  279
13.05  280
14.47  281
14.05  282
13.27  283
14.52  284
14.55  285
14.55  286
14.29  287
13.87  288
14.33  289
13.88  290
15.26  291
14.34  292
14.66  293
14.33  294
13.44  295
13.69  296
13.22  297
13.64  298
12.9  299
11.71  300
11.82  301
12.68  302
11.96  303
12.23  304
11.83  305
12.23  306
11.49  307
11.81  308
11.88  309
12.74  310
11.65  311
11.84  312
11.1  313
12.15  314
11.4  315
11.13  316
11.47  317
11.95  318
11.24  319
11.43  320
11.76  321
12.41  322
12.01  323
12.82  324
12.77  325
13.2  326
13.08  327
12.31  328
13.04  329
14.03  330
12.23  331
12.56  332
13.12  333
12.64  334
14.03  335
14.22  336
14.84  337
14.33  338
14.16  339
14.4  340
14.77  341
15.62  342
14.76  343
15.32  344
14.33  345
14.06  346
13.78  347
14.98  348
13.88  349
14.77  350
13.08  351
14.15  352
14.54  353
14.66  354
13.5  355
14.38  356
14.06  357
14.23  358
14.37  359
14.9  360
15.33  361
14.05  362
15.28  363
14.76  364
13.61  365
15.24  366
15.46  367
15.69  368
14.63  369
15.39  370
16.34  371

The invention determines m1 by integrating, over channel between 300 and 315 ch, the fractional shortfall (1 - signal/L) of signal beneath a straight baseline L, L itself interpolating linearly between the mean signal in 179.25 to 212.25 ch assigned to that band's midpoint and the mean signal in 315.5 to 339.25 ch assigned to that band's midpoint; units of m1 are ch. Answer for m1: 1.7 ch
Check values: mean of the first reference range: 17.4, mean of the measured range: 11.9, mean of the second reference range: 12.8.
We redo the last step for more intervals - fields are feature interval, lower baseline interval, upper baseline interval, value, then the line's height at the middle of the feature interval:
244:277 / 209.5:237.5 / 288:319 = -4.3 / 14.5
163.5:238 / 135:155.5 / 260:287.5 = 3.5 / 17.6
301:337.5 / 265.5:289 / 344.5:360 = 4.7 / 14.2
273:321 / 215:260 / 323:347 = 5.8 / 14.7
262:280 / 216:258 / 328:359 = 0.7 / 15.5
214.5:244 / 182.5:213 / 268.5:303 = 1.0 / 16.2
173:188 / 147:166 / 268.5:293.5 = 0.0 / 17.1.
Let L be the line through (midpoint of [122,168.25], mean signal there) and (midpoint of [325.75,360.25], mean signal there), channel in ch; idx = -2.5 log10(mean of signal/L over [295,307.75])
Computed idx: 0.20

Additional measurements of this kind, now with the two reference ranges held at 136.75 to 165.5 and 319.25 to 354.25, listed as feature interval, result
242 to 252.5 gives -0.09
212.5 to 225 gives 0.09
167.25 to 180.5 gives 0.07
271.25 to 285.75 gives 0.11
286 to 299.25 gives 0.06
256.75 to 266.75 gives -0.11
